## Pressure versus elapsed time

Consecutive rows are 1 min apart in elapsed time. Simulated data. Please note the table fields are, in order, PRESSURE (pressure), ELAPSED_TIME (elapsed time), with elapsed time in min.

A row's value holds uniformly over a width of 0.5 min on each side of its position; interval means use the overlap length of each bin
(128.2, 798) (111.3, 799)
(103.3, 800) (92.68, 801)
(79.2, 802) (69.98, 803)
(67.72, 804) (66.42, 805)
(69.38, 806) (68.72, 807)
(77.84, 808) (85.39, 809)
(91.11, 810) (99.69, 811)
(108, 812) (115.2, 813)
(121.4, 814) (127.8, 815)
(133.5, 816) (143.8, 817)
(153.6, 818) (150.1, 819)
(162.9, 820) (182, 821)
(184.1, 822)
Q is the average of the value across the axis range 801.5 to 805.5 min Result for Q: 70.8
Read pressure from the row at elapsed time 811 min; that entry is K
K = 99.69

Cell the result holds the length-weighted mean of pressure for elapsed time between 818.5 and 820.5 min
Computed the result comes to 156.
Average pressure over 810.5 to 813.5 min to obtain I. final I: 108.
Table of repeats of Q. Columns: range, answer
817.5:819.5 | 152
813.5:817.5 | 132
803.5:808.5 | 70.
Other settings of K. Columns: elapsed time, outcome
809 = 85.39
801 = 92.68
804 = 67.72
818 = 153.6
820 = 162.9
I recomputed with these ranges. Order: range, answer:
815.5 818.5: 144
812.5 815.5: 121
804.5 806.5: 67.9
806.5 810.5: 80.8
